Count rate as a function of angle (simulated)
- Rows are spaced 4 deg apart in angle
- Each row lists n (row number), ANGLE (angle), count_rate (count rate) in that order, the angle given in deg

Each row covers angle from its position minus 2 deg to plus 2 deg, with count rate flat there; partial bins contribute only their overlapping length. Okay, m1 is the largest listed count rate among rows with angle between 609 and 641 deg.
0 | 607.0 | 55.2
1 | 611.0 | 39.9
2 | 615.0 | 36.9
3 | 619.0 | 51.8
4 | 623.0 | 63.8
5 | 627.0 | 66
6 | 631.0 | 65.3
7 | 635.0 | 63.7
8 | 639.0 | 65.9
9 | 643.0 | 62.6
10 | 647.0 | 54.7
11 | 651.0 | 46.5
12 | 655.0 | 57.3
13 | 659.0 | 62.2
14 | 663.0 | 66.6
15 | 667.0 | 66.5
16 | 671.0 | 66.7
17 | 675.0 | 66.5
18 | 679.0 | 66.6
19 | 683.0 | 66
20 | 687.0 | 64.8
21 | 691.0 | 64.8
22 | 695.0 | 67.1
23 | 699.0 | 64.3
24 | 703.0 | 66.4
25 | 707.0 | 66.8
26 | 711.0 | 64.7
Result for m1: 66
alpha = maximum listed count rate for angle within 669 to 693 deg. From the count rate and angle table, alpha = 66.7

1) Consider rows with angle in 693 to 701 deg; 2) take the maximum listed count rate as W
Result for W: 67.1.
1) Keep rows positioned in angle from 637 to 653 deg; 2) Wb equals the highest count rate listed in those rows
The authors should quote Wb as 65.9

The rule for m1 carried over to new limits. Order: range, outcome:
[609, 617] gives 39.9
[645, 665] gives 66.6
